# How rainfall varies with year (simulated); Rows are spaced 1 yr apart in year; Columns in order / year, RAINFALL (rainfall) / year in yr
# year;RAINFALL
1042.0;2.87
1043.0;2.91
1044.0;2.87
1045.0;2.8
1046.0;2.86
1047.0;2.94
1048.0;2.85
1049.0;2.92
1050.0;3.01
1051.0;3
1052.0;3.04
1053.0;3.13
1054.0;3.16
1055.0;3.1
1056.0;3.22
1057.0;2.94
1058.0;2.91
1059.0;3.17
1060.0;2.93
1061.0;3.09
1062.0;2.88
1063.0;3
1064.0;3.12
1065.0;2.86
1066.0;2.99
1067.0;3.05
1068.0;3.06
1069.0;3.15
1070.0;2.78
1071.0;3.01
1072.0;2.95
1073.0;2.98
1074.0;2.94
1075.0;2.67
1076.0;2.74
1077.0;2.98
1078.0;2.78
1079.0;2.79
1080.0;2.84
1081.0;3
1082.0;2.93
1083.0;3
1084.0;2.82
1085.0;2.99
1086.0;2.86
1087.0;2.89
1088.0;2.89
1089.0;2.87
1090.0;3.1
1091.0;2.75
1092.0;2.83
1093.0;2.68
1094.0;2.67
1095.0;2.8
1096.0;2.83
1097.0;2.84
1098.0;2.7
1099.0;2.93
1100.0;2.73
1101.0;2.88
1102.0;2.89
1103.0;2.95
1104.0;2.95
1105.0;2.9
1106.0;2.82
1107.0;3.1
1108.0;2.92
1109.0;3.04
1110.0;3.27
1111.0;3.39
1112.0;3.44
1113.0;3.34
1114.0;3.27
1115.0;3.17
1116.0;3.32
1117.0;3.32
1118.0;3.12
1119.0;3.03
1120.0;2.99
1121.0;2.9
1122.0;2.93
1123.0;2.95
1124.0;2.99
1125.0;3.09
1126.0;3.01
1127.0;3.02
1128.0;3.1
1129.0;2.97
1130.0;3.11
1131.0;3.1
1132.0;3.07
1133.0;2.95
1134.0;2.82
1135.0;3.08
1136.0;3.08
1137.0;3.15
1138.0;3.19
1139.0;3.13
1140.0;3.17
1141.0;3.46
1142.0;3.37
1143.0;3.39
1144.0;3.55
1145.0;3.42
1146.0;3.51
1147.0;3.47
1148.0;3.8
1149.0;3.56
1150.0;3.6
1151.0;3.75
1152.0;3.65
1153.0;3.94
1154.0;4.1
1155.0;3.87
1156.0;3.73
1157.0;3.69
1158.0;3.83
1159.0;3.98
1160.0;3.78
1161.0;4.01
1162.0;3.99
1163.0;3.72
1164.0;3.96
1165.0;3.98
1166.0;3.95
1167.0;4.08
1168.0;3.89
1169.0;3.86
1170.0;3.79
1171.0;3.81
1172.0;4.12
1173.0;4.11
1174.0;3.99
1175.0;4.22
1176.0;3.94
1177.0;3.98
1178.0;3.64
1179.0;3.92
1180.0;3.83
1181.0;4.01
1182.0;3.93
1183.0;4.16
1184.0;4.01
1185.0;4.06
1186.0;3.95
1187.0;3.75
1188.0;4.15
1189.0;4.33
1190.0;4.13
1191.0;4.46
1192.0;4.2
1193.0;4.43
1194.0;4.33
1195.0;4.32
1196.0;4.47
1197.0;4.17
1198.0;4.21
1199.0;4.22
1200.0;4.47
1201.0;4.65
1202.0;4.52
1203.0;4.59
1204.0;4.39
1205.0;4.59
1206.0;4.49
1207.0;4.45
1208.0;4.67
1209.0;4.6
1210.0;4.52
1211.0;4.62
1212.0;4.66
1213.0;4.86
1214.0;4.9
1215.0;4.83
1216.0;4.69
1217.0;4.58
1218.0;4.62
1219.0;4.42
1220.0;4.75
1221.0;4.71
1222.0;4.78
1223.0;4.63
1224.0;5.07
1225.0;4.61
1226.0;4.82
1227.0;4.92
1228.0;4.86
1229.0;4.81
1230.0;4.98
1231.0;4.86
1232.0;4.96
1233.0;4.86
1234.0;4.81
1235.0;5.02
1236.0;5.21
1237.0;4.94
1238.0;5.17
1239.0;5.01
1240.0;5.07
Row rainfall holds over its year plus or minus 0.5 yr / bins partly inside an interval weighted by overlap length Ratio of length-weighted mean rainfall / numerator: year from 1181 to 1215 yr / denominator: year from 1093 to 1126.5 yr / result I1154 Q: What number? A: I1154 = 1.45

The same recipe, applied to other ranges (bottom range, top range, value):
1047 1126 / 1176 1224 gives 1.47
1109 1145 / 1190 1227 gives 1.45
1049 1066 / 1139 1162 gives 1.21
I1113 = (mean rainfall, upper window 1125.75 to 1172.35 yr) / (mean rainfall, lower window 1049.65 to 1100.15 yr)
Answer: 1.2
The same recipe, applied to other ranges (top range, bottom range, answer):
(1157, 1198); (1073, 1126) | 1.36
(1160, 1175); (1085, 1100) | 1.39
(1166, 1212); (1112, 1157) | 1.28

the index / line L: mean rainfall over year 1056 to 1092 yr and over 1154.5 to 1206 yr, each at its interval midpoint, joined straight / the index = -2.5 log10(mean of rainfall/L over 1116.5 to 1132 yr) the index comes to 0.15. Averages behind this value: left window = 2.94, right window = 4.09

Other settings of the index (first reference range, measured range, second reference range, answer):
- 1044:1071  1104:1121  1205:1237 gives 0.15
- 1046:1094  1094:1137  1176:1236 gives 0.14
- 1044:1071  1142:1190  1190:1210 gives 0.06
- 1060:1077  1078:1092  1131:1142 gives 0.04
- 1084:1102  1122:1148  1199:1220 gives 0.10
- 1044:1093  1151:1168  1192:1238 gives 0.03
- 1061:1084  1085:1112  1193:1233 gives 0.12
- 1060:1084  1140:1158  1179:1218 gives 0.05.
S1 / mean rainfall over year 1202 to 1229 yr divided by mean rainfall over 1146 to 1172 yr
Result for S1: 1.2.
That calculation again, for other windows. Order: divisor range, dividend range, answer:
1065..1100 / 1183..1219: 1.53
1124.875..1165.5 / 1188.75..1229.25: 1.32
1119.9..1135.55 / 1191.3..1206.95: 1.47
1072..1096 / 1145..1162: 1.31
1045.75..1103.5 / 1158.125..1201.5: 1.39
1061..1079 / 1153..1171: 1.33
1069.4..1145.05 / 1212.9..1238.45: 1.61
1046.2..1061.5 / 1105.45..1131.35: 1.03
